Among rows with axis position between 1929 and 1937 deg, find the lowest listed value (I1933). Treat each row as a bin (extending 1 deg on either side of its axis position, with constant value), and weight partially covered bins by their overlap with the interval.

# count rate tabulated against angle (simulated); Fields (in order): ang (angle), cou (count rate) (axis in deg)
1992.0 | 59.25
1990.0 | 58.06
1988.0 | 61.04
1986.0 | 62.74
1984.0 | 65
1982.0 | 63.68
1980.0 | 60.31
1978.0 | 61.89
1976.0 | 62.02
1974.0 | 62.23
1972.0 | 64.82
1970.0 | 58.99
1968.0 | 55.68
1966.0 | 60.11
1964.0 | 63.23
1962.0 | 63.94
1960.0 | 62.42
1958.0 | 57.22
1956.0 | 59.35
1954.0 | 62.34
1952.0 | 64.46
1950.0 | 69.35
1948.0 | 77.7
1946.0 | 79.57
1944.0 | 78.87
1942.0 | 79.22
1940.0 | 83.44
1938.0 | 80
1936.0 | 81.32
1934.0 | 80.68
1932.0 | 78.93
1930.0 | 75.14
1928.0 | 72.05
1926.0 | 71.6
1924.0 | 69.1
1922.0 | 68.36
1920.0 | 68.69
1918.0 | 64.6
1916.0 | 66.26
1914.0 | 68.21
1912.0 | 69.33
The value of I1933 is 75.14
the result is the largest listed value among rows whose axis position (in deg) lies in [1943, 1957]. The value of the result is 79.57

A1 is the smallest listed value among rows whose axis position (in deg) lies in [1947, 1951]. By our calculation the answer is 69.35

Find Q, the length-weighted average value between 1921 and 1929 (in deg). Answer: 70.3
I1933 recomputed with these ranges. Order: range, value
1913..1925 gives 64.6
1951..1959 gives 57.22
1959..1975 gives 55.68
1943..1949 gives 77.7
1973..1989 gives 60.31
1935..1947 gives 78.87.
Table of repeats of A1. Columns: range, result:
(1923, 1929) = 69.1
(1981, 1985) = 63.68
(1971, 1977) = 62.02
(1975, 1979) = 61.89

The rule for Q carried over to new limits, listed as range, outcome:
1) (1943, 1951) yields 76.4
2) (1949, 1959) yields 62.5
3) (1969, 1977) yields 62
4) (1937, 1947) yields 80.2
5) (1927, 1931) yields 73.6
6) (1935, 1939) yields 80.7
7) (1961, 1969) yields 60.7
